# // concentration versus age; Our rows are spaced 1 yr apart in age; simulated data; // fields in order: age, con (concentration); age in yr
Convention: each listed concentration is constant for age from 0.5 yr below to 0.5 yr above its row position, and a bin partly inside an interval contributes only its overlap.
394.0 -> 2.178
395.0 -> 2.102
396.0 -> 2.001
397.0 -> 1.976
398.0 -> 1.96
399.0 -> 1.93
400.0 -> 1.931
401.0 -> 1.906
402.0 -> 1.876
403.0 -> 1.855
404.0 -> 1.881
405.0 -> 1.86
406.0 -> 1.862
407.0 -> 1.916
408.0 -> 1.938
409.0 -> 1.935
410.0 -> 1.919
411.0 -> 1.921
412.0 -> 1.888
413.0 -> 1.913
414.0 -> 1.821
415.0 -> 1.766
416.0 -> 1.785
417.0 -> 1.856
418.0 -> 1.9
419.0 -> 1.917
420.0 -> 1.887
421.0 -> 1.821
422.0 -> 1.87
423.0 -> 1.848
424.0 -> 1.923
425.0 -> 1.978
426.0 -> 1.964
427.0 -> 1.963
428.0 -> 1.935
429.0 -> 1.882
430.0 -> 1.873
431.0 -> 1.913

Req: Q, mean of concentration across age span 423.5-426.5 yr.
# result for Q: 1.96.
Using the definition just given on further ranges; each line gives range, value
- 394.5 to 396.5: 2.05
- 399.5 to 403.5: 1.89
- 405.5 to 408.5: 1.91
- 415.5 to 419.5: 1.86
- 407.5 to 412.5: 1.92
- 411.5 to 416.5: 1.83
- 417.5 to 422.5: 1.88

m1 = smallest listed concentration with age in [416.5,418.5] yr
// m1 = 1.856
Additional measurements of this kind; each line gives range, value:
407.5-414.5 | 1.821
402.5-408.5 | 1.855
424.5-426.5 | 1.964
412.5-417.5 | 1.766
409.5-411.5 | 1.919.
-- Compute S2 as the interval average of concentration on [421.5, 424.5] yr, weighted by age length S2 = 1.88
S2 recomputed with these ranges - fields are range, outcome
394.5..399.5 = 1.99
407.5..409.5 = 1.94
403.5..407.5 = 1.88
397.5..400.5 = 1.94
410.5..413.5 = 1.91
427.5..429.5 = 1.91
